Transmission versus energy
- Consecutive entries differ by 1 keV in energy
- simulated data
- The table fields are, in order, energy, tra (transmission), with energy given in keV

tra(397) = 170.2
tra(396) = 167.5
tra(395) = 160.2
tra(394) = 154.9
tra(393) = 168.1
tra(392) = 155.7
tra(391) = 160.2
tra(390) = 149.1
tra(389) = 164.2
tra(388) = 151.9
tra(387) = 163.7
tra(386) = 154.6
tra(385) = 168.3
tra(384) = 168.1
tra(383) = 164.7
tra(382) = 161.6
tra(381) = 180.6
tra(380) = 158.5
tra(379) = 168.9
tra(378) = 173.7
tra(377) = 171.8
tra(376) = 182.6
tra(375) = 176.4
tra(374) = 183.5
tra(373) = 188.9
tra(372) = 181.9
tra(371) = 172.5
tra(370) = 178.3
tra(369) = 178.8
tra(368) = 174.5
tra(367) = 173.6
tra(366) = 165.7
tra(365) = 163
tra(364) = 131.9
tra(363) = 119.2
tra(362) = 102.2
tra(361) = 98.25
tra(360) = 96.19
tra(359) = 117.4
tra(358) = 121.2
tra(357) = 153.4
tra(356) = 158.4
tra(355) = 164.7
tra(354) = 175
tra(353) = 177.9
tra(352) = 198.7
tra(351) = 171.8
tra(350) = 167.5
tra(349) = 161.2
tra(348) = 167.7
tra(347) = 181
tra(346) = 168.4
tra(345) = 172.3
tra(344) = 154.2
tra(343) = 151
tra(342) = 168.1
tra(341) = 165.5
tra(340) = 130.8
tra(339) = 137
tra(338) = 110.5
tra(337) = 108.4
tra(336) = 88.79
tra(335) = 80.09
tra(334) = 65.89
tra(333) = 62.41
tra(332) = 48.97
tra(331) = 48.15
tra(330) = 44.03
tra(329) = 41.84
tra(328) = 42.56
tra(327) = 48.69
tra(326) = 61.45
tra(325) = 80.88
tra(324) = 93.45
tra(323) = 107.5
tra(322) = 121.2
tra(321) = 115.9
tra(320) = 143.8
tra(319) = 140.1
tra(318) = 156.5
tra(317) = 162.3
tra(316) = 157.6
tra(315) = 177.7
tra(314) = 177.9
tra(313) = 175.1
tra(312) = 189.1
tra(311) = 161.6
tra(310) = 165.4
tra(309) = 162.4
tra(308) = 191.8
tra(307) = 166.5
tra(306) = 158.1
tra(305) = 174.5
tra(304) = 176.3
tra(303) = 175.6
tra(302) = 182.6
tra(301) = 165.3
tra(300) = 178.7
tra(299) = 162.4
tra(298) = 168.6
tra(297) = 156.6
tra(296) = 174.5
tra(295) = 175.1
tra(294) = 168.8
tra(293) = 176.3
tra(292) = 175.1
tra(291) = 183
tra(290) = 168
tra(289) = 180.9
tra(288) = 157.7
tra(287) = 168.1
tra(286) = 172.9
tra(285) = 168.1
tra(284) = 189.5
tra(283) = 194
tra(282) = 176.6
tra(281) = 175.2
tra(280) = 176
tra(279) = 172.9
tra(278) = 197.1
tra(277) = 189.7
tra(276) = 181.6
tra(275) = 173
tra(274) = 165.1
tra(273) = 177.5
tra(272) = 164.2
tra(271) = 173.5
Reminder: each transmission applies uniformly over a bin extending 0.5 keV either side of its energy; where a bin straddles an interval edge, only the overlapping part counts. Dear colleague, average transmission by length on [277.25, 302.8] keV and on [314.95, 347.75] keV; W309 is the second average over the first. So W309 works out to 0.65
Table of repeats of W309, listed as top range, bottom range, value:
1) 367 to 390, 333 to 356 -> 1.16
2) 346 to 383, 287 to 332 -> 1.12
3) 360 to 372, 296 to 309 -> 0.87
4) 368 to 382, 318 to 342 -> 1.88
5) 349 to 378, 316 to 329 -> 1.50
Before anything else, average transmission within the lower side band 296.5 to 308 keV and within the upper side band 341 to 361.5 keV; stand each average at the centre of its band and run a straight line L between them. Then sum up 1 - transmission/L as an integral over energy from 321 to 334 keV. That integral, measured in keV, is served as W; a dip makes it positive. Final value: 7.5 keV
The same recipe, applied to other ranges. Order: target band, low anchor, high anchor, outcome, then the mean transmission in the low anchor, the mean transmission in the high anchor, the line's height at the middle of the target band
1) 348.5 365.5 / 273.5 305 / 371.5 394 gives 2.4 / 175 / 168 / 170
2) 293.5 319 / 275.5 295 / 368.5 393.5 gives 0.8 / 177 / 169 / 176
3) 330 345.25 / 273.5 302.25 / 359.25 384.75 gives 5.2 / 175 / 160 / 166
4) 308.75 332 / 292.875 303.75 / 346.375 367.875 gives 6.5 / 171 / 151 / 164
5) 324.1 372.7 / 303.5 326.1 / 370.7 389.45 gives 9.6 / 150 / 170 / 161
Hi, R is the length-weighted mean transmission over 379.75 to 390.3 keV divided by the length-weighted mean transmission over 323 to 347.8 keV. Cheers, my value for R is 1.58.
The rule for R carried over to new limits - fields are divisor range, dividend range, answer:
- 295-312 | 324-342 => 0.49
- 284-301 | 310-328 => 0.77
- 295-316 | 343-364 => 0.88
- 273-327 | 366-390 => 1.05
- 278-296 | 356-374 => 0.85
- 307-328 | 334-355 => 1.09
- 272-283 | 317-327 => 0.63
